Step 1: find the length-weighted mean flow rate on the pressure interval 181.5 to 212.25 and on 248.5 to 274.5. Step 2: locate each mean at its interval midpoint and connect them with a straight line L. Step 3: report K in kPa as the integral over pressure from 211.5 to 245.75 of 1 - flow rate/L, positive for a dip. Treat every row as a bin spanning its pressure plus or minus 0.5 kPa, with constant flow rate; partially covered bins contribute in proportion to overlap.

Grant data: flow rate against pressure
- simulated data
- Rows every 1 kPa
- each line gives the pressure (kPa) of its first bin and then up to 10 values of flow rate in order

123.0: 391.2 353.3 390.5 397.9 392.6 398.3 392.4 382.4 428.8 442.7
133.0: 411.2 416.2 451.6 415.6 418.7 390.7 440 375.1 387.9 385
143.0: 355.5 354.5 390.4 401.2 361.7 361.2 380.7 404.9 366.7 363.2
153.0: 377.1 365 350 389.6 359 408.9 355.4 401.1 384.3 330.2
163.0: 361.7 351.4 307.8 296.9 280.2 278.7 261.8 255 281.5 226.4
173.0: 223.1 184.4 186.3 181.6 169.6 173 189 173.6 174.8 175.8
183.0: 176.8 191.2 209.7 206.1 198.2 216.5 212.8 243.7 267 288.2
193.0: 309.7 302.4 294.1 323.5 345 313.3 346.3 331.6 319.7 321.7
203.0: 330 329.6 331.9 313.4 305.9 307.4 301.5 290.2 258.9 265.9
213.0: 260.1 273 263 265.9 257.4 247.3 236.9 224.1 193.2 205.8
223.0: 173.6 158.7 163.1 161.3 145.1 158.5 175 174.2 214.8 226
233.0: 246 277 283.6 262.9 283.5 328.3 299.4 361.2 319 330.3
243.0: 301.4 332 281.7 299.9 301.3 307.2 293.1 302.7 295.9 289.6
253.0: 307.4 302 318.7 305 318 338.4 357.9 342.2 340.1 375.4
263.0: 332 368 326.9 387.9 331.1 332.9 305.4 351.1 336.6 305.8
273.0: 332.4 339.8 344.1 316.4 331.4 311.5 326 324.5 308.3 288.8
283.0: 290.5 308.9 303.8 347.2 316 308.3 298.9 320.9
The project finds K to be 6.5 kPa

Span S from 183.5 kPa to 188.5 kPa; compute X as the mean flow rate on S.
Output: 204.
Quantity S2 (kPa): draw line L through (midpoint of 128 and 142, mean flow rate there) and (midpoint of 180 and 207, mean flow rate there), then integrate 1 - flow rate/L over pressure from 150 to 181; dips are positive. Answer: 4.3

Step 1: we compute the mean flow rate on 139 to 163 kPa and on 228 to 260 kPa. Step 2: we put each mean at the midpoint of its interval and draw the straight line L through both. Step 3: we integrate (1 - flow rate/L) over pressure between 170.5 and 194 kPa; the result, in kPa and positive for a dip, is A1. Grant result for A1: 9.02 kPa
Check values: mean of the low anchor 375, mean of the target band 213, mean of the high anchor 290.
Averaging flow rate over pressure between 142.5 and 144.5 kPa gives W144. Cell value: 355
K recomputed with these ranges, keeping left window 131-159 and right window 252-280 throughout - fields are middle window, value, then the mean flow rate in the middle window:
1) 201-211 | 1.3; 312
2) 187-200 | 2.8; 287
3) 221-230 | 4.7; 169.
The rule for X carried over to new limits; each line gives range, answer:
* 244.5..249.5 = 297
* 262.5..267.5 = 349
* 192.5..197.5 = 315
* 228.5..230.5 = 175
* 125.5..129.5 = 395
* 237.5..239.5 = 314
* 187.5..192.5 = 246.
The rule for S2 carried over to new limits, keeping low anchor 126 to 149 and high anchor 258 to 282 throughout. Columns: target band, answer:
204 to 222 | 4.57 kPa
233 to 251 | 2.39 kPa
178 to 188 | 4.97 kPa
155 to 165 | 0.51 kPa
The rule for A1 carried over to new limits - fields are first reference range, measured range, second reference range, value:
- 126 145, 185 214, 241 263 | 5.4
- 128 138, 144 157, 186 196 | -0.2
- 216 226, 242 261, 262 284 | -2.3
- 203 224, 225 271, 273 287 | -0.1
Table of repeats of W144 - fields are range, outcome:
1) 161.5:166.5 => 330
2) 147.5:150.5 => 382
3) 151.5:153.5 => 370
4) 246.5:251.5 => 300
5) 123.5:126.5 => 381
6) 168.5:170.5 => 258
